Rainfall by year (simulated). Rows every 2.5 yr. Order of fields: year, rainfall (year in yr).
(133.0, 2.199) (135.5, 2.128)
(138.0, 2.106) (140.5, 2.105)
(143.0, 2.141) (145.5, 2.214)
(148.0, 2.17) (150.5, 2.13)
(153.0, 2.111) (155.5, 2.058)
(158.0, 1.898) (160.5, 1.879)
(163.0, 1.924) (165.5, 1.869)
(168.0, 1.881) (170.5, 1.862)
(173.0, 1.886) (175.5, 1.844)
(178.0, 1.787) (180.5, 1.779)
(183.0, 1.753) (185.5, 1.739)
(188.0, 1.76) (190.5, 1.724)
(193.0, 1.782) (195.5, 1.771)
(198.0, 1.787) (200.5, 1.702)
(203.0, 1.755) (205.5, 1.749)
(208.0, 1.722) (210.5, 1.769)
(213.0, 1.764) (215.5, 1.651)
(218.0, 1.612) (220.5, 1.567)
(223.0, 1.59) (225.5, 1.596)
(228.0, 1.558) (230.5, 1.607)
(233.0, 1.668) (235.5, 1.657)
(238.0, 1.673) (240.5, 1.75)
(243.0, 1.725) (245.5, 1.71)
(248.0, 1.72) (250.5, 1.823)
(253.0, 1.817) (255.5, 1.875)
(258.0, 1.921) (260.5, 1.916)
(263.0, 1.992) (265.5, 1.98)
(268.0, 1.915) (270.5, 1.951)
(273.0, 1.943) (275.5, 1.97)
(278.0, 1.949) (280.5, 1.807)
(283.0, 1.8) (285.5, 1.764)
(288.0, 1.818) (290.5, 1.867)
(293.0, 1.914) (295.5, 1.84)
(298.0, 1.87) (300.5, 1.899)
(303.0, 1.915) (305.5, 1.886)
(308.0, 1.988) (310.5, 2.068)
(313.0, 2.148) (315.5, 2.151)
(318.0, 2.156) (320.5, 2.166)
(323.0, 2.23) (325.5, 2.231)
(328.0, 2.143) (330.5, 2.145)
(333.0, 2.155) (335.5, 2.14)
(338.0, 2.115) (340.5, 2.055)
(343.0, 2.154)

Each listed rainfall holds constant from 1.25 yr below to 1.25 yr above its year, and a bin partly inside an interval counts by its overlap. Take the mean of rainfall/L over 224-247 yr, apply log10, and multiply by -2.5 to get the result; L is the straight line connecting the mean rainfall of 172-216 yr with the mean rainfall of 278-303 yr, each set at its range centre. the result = 0.09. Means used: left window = 1.76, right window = 1.85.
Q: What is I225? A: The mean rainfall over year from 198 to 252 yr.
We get 1.69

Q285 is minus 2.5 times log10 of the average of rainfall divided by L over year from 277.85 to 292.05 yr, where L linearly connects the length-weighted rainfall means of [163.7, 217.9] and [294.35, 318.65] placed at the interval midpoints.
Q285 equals 0.07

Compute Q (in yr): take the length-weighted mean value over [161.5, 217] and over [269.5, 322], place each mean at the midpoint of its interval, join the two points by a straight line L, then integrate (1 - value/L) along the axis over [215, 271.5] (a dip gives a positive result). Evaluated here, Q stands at 3.5 yr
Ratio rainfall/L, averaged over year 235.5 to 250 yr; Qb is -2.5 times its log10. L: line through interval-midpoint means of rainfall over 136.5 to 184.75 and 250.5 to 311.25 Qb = 0.12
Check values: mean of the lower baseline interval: 1.97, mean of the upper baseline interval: 1.9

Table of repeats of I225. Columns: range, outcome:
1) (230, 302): 1.84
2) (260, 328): 1.97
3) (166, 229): 1.74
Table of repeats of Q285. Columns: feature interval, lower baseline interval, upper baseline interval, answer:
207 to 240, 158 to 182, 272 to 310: 0.14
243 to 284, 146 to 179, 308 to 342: 0.11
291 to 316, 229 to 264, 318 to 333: 0.06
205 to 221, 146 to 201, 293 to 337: 0.14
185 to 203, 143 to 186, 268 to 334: 0.12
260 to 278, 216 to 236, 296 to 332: -0.07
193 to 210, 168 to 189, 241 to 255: 0.03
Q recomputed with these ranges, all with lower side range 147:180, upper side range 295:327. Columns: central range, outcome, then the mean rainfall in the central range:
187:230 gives 6.0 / 1.7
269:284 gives 0.9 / 1.91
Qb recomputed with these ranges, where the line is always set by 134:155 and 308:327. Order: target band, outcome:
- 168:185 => 0.18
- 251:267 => 0.13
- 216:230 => 0.32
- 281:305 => 0.16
